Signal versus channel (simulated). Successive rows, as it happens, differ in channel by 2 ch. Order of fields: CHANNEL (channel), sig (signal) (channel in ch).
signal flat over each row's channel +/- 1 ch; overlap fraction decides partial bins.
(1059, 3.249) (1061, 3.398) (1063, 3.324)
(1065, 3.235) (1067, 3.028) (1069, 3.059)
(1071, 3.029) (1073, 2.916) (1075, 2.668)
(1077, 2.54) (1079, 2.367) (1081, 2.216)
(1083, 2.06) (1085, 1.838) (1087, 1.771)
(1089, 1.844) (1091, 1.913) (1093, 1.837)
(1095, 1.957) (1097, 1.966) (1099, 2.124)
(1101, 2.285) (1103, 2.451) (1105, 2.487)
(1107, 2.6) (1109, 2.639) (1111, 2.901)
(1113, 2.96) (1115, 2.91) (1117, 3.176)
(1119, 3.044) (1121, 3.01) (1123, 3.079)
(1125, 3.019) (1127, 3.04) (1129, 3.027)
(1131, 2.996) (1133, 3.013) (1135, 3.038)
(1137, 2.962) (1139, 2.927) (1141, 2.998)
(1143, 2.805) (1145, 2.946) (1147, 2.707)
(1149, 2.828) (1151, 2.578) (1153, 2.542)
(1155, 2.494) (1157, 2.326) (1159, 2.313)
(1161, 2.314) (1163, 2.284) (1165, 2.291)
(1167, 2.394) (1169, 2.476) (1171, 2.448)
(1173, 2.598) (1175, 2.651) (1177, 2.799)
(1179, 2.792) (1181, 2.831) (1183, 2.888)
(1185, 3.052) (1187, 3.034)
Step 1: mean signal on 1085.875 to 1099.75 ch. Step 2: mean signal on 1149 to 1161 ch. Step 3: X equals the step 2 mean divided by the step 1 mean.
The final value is 1.3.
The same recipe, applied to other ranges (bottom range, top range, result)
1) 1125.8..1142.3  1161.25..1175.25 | 0.81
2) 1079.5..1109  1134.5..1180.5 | 1.24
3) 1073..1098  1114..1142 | 1.43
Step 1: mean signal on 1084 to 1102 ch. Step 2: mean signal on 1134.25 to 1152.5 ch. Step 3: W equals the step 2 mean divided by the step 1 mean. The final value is 1.46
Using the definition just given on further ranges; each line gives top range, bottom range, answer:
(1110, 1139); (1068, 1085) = 1.17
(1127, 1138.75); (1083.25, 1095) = 1.61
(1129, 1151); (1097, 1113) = 1.17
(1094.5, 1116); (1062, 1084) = 0.90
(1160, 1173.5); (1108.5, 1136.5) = 0.80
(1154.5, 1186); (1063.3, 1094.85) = 1.05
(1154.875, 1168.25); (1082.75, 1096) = 1.24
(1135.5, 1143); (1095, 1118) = 1.15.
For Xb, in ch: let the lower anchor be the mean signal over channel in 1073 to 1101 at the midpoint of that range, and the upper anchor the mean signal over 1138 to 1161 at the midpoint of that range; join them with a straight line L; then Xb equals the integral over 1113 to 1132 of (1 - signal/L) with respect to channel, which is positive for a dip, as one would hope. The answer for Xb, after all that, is -4.7 ch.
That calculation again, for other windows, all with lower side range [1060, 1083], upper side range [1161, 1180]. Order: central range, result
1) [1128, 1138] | -1.4 ch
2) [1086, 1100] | 4.3 ch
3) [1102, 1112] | 0.4 ch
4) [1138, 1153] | -1.2 ch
